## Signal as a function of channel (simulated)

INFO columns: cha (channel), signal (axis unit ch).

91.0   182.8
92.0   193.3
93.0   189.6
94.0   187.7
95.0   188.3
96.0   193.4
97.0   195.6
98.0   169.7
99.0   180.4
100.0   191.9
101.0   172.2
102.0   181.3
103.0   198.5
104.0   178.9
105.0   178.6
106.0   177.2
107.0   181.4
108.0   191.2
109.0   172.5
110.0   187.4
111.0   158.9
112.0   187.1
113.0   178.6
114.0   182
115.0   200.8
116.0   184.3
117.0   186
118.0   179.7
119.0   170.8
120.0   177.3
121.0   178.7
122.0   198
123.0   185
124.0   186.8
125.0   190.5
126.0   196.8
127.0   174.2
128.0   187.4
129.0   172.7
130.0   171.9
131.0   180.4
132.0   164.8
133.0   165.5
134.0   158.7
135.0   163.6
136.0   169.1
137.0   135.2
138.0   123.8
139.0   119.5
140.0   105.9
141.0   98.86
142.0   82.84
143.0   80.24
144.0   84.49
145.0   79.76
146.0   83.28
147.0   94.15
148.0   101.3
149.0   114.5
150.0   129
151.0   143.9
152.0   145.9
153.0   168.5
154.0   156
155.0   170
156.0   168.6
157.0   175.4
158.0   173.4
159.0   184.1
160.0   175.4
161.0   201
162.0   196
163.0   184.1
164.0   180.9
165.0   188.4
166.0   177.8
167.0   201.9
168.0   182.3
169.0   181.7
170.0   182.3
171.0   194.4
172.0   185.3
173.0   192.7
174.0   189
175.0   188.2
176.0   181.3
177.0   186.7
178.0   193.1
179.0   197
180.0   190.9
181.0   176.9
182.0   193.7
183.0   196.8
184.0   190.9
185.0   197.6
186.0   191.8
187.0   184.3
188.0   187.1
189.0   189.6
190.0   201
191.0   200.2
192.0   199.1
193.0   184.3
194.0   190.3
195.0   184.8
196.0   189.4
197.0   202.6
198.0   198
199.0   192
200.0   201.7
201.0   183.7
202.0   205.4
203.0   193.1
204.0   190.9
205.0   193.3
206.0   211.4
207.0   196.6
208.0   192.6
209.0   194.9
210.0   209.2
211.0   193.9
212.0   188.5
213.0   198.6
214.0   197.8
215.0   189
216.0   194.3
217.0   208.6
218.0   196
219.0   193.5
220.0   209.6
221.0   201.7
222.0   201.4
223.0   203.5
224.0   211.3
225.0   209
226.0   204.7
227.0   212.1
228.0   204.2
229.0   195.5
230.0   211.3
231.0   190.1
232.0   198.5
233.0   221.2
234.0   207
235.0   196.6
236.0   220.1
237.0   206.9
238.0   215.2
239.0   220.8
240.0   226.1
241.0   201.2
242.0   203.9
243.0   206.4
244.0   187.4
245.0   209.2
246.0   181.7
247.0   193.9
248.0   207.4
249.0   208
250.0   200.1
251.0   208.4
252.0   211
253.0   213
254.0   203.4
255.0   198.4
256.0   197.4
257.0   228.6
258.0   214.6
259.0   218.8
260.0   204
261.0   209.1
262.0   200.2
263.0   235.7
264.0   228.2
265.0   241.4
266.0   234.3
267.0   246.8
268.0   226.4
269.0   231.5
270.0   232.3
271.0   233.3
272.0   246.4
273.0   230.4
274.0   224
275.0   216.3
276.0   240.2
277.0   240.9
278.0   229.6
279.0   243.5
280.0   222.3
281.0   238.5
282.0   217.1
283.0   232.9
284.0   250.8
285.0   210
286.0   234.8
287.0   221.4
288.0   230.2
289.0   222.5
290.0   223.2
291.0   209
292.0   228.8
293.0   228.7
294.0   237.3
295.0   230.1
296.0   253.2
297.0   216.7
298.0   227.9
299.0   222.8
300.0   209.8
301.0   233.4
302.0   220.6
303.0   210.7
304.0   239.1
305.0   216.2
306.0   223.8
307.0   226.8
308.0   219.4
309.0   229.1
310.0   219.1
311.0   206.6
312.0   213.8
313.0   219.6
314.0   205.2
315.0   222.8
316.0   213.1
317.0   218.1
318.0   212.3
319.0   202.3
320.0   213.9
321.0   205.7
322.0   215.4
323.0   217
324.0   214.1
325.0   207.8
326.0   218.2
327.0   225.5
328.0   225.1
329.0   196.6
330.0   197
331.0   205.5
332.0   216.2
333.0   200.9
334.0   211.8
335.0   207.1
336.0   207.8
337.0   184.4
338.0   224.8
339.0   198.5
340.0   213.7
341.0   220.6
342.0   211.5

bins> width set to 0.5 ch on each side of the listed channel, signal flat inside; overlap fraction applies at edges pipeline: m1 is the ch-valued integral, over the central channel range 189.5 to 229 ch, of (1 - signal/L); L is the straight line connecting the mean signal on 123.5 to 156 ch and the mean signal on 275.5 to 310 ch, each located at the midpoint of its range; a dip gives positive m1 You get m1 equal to -3.9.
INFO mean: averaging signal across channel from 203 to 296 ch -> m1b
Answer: 214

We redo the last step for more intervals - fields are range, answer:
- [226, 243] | 208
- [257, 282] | 228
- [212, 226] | 201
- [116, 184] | 164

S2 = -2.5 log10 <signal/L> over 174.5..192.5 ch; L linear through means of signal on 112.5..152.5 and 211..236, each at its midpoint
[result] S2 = -0.07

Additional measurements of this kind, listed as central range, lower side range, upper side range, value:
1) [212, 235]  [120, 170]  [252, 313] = -0.04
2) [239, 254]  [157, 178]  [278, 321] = 0.02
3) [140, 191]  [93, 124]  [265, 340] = 0.18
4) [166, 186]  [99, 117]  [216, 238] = 0.03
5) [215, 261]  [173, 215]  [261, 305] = 0.03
